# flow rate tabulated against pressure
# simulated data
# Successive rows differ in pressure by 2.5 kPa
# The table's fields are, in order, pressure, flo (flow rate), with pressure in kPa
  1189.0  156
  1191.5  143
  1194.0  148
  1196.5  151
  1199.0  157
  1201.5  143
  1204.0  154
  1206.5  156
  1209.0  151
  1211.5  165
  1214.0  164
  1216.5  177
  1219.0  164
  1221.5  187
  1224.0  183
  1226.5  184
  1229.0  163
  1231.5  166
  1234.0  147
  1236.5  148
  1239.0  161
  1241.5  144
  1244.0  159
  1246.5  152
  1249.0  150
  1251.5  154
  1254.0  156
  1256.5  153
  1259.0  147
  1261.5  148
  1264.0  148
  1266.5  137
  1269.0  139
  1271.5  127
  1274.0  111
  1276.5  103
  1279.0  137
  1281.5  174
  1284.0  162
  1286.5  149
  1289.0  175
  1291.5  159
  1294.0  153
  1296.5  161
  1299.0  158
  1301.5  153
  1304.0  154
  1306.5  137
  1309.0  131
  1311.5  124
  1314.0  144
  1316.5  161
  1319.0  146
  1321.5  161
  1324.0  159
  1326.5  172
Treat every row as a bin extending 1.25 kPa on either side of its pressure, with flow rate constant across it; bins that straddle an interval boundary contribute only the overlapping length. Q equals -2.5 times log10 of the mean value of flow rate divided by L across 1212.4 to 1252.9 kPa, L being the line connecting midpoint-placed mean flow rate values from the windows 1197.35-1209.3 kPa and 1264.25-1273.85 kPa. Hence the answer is -0.13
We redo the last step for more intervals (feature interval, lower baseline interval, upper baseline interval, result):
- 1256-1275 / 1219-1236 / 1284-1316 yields 0.16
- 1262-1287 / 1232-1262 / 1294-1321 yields 0.09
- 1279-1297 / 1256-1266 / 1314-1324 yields -0.06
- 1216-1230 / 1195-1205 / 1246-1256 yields -0.16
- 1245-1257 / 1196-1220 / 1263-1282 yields -0.09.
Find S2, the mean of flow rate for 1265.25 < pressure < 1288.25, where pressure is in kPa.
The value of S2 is 138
